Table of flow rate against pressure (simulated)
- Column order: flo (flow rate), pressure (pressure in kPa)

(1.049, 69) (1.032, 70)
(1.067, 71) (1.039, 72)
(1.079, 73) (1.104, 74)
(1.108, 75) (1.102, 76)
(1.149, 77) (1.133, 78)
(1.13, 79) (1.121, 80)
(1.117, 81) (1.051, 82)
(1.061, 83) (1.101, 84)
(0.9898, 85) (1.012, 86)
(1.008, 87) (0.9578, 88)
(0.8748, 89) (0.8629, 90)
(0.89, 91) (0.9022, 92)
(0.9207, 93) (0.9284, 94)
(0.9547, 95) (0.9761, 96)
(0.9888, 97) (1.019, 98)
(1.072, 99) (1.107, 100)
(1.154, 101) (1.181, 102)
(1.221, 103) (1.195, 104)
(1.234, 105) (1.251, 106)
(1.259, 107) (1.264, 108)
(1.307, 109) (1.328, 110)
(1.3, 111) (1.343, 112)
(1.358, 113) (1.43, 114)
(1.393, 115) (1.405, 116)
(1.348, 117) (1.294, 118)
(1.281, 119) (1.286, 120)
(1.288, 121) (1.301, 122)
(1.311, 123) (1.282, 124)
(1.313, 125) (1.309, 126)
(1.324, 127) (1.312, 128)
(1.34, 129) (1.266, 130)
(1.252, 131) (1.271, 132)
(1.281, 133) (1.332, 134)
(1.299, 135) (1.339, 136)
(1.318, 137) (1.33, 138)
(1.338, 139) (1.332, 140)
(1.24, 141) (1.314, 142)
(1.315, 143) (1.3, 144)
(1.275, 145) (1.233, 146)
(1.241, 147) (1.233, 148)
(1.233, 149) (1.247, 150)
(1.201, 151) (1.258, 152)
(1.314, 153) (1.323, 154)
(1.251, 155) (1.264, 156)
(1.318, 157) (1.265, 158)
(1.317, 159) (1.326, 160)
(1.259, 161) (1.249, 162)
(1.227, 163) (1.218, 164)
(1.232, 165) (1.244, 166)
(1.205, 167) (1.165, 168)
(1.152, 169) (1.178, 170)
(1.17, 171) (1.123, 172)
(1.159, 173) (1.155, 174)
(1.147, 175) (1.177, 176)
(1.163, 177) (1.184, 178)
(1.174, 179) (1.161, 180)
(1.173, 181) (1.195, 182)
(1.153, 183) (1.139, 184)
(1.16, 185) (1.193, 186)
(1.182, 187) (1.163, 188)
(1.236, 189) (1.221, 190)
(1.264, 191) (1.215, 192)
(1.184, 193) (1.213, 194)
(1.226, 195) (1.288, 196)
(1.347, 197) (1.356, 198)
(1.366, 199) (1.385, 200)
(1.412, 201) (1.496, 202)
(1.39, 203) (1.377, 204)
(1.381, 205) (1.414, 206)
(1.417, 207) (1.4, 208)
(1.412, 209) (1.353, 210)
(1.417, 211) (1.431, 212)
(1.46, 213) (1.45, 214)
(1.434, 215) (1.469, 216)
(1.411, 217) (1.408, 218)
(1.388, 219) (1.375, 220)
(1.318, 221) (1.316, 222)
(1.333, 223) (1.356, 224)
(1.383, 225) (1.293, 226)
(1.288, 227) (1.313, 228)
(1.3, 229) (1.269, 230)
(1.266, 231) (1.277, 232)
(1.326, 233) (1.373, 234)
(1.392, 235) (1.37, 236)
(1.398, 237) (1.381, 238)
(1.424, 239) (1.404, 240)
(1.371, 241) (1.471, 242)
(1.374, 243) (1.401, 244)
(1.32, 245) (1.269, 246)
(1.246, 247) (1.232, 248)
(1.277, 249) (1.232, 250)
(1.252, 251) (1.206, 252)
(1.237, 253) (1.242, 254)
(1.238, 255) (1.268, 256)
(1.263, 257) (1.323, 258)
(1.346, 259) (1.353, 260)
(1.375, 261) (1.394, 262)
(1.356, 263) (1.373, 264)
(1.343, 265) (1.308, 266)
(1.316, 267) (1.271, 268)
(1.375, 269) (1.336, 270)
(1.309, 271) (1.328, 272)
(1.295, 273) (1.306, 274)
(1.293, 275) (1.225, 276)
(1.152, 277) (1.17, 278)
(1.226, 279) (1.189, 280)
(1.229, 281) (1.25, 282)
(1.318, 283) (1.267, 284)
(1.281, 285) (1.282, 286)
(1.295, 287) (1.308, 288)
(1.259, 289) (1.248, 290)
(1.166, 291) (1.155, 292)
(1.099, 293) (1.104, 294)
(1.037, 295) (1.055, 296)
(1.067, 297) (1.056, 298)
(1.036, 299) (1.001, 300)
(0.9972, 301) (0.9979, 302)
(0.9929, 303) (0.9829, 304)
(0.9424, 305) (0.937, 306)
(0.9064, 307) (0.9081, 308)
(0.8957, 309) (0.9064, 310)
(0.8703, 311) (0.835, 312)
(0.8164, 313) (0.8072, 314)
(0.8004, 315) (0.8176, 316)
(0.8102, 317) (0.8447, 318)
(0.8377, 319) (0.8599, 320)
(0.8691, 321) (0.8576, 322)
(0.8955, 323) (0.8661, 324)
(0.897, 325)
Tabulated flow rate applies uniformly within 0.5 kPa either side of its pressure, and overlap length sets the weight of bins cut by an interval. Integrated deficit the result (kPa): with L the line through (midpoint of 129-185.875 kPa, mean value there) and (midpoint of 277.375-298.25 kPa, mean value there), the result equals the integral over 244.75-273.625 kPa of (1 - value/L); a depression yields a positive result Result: -2.27 kPa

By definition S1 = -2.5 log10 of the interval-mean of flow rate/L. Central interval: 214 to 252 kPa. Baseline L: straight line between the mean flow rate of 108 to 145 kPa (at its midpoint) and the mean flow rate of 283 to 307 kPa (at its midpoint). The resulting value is -0.135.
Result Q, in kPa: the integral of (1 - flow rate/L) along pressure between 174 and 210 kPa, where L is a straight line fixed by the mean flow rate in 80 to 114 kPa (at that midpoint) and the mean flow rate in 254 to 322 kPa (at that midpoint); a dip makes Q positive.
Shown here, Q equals -4.9 kPa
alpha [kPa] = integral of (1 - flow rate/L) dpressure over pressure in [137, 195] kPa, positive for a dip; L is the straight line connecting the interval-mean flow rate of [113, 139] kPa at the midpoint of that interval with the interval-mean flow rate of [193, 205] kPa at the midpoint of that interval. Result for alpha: 4.6 kPa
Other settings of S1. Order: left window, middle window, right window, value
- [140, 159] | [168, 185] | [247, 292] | 0.10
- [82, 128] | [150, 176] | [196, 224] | 0.06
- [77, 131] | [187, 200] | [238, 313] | -0.06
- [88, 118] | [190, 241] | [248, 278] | -0.09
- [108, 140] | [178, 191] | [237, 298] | 0.10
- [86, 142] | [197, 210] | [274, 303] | -0.17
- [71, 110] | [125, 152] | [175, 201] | -0.12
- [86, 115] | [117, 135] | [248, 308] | -0.15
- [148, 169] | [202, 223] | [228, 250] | -0.07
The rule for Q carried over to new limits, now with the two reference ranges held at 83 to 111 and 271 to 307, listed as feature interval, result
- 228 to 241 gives -2.45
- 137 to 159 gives -3.64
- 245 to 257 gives -1.14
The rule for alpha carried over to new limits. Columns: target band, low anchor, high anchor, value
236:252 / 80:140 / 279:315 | -3.31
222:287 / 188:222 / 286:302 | -4.17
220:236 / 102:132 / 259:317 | -1.67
